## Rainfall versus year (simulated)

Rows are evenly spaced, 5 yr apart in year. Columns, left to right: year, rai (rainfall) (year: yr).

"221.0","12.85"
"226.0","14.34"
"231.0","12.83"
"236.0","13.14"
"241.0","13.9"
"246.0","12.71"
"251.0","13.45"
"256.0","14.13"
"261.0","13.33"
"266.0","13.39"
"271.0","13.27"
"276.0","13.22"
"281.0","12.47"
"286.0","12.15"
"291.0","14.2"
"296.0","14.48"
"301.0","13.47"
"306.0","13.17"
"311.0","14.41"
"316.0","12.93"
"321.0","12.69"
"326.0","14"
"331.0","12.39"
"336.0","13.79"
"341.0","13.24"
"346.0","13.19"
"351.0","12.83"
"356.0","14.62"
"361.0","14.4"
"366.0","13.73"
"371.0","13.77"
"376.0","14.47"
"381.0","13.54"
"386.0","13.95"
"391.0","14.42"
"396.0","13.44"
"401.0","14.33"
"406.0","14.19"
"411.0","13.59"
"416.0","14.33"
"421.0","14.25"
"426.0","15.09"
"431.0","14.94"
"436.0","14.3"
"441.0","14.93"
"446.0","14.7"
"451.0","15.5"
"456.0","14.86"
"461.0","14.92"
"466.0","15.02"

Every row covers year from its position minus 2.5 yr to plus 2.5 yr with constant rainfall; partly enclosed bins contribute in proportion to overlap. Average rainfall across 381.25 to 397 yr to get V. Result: 13.9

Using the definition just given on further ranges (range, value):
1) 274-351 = 13.3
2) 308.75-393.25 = 13.7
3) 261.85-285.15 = 13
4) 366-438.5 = 14.2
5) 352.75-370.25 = 14.1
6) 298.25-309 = 13.4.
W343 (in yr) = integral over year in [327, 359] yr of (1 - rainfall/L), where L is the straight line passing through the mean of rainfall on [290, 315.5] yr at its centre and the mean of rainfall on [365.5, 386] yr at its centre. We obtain 1.1 yr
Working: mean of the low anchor 13.9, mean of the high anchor 13.9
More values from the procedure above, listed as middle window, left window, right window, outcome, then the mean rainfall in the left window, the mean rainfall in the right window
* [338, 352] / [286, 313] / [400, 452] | 0.9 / 13.8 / 14.5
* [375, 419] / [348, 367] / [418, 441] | 0.9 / 13.9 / 14.7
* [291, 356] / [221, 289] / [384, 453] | 1.3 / 13.2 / 14.4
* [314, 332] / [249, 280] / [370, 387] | 0.8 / 13.4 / 13.9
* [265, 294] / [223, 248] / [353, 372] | 1.1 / 13.4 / 14.1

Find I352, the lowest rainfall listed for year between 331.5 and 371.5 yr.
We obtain 12.83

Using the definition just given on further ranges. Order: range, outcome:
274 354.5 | 12.15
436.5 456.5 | 14.7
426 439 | 14.3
